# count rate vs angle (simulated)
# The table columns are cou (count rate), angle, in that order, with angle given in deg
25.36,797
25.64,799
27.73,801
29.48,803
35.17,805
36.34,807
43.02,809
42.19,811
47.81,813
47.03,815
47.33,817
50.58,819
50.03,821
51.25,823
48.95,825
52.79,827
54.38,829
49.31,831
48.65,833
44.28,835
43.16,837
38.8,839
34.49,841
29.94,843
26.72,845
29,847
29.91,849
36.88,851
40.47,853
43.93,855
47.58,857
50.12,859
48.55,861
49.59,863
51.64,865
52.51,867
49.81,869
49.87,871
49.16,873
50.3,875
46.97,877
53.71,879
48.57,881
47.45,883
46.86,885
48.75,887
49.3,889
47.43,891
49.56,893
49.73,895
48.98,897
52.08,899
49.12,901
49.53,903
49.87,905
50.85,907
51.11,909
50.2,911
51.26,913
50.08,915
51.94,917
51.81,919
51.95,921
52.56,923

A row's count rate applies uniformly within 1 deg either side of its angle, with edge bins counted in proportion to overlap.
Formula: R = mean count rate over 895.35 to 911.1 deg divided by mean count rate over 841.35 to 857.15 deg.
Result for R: 1.4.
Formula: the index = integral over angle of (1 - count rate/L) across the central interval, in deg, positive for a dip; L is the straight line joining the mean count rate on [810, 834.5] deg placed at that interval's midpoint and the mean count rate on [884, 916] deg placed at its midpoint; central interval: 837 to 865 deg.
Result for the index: 5.6 deg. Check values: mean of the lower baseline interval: 49.1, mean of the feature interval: 39.5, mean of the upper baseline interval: 49.7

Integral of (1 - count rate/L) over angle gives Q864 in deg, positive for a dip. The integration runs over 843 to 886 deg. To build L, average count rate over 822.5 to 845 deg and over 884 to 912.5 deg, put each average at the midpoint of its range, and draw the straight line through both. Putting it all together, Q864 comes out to 1.8 deg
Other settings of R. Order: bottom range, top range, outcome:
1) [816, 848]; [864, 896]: 1.13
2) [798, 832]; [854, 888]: 1.13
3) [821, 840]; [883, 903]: 1.02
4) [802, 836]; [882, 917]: 1.08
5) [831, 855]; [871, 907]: 1.32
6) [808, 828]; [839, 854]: 0.68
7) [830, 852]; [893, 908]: 1.34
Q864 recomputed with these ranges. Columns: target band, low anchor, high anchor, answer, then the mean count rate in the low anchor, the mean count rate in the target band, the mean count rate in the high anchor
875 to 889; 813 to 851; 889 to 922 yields -0.3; 43.1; 48.9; 50.3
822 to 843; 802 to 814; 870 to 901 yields -1.8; 39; 45.8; 49.2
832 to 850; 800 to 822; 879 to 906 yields 3.3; 41.5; 36.1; 49.2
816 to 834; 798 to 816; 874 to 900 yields -4.7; 37.2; 50.4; 49.2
